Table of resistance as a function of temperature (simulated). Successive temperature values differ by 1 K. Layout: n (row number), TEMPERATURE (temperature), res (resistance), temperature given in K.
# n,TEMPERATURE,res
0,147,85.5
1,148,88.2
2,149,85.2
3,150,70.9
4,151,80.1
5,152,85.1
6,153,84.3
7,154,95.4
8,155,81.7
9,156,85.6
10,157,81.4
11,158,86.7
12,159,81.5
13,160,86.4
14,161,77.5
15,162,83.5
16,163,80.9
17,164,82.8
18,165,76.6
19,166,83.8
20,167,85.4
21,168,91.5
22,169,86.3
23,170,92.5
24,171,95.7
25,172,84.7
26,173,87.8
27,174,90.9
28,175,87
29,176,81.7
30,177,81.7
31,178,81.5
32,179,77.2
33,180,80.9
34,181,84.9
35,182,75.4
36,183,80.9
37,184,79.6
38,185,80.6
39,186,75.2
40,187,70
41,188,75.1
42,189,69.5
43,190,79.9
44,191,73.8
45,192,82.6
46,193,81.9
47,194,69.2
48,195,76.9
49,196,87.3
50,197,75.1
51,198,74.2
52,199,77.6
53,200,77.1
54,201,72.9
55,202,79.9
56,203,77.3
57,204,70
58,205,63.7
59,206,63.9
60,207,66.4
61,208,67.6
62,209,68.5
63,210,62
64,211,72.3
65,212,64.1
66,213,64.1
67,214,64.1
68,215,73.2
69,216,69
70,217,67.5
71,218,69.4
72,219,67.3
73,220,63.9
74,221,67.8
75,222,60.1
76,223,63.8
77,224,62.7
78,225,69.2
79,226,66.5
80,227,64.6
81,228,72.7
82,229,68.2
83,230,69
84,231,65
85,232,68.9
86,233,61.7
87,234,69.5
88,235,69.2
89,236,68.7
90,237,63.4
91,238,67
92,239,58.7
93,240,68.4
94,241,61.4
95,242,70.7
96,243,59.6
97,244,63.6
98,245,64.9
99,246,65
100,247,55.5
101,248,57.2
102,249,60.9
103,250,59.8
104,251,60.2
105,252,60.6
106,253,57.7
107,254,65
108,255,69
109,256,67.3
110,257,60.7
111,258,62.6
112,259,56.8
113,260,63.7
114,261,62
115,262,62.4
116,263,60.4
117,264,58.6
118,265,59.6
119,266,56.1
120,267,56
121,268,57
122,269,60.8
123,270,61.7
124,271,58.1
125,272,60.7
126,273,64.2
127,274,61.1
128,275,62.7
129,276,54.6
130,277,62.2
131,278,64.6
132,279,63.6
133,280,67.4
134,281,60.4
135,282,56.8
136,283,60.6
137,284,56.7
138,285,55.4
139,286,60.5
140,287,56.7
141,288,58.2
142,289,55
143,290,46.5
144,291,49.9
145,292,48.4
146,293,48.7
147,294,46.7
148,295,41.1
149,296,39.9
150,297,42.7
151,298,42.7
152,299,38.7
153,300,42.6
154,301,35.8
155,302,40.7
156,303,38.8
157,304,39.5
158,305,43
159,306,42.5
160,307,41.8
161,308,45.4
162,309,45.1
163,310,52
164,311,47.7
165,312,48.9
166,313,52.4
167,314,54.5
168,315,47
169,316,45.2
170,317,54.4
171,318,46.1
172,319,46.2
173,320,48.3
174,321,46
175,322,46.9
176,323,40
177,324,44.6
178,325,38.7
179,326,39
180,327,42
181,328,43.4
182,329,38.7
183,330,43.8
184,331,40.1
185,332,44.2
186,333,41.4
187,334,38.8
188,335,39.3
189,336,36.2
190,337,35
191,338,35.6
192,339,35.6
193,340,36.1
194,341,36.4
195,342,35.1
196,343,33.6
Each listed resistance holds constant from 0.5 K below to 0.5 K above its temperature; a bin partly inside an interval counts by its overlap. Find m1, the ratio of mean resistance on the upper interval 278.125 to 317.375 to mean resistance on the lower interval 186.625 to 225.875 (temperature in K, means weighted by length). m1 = 0.7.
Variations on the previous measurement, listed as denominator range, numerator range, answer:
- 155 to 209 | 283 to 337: 0.57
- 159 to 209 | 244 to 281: 0.77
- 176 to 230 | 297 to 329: 0.61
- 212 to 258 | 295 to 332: 0.68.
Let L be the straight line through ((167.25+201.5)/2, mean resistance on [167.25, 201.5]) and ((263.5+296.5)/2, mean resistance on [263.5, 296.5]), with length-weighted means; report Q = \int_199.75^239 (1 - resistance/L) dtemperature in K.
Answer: 2.3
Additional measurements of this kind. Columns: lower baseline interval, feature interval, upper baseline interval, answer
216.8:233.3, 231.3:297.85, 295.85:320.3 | -4.0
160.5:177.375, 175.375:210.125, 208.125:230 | 0.4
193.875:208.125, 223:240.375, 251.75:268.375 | 0.1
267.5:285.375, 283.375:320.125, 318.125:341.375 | 2.7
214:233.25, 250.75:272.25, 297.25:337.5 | -1.3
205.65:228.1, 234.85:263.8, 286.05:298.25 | -2.0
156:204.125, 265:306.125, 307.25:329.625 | 1.3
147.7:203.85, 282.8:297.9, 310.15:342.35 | 0.4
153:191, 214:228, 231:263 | 0.7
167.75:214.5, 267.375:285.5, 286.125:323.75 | -2.2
